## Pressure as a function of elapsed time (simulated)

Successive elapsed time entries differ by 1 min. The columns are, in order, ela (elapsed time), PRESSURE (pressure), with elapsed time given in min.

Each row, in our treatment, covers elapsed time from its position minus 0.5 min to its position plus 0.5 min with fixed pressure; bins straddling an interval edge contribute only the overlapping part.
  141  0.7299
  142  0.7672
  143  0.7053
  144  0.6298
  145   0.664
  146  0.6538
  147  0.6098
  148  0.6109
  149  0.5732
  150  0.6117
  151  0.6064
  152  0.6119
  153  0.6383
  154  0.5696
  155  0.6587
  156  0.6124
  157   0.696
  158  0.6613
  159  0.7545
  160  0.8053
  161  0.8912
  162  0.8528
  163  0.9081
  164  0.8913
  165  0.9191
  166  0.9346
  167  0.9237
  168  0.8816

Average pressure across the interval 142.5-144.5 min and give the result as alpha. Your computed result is 0.668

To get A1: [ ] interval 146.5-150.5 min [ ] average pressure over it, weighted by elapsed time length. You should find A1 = 0.601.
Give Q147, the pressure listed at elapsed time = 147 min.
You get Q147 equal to 0.6098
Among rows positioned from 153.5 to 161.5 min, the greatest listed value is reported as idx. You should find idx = 0.8912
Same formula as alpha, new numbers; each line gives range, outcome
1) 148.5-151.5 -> 0.597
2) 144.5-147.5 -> 0.643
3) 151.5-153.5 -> 0.625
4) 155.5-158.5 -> 0.657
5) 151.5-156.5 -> 0.618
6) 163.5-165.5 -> 0.905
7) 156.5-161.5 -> 0.762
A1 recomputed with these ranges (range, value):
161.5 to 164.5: 0.884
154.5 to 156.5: 0.636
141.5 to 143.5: 0.736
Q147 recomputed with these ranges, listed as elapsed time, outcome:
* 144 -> 0.6298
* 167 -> 0.9237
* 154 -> 0.5696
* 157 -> 0.696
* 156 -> 0.6124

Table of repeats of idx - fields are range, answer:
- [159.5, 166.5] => 0.9346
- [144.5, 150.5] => 0.664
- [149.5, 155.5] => 0.6587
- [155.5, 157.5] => 0.696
